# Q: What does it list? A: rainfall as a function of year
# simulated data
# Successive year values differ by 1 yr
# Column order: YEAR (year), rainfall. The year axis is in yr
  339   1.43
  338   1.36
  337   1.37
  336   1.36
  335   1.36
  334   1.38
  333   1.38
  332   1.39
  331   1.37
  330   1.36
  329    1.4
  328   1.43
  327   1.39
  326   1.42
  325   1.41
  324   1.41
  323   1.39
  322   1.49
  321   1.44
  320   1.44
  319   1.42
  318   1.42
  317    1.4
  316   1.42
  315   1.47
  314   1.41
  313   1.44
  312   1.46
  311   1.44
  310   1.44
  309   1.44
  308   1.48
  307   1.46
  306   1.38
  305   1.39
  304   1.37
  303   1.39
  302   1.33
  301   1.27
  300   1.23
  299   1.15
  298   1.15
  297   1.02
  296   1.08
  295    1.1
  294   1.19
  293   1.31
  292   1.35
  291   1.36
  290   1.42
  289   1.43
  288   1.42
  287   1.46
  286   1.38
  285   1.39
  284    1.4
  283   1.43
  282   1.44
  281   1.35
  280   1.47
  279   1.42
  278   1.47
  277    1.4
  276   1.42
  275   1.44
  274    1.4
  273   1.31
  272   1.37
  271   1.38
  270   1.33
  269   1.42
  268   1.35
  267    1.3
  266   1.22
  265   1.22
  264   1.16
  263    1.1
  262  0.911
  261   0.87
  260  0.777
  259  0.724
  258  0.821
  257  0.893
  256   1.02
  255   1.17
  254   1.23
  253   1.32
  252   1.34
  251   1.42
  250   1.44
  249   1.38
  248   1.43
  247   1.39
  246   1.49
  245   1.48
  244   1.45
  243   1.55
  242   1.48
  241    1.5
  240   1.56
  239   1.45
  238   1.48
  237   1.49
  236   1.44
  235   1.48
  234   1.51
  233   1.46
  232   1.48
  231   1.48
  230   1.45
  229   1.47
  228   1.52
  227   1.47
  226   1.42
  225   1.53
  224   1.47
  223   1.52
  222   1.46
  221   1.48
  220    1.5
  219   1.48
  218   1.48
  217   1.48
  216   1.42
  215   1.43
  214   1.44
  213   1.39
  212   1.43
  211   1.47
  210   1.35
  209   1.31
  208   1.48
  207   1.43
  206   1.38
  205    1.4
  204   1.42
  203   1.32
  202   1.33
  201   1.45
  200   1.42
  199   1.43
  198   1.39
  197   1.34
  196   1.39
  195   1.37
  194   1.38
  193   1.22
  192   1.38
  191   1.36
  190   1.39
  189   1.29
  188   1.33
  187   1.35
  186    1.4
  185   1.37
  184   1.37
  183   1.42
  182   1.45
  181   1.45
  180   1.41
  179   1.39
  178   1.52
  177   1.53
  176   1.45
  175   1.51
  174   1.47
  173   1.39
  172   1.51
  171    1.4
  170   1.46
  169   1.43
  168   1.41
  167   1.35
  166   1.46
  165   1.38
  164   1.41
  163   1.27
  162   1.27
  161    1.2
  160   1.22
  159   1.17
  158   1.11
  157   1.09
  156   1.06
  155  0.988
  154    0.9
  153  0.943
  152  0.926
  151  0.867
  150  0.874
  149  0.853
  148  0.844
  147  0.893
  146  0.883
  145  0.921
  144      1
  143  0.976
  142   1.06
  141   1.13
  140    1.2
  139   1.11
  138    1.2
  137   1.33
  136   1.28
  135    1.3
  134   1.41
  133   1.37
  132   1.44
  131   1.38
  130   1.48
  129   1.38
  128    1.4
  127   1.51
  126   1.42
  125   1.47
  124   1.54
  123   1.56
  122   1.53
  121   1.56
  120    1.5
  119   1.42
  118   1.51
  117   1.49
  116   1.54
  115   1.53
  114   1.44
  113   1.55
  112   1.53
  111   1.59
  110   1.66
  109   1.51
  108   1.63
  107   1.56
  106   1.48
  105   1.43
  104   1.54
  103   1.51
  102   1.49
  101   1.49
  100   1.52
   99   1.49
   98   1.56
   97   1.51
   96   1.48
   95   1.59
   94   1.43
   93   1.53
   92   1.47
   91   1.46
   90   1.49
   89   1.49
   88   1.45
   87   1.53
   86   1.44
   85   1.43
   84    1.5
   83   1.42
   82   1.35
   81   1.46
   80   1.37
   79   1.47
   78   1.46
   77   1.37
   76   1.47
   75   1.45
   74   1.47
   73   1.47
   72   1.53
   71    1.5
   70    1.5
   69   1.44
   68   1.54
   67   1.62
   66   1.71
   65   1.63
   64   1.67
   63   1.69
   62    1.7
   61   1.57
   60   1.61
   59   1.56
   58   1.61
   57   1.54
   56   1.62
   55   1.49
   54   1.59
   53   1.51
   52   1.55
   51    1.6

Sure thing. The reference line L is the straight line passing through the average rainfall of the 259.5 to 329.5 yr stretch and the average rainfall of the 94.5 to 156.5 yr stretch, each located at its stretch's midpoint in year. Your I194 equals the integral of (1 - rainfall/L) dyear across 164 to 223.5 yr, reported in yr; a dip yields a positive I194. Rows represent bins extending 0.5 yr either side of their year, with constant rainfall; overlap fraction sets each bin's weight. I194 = -3.5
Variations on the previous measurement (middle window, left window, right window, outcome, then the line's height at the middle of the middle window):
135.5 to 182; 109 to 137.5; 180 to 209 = 7.0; 1.43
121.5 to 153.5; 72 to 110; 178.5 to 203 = 5.2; 1.43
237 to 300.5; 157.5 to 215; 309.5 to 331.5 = 4.8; 1.41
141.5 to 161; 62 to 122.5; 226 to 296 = 6.3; 1.45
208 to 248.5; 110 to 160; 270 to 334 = -4.3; 1.32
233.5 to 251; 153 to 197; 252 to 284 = -2.9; 1.26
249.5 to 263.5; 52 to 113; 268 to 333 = 3.3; 1.4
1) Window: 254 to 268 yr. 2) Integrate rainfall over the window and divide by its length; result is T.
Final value 1.03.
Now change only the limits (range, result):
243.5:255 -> 1.39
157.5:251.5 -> 1.42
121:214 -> 1.31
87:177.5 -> 1.35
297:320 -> 1.37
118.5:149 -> 1.28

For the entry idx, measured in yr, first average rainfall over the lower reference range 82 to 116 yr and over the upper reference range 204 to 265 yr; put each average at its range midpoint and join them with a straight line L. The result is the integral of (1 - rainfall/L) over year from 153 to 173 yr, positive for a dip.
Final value 2.43 yr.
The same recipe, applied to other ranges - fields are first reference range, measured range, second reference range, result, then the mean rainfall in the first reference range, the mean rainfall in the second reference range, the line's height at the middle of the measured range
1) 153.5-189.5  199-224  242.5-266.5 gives -3.1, 1.34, 1.2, 1.27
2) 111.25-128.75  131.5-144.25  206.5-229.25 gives 2.3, 1.5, 1.45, 1.49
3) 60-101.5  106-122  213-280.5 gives -0.6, 1.51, 1.36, 1.48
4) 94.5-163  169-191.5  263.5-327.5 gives -1.5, 1.32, 1.36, 1.33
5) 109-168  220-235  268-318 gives -1.7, 1.27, 1.37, 1.33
